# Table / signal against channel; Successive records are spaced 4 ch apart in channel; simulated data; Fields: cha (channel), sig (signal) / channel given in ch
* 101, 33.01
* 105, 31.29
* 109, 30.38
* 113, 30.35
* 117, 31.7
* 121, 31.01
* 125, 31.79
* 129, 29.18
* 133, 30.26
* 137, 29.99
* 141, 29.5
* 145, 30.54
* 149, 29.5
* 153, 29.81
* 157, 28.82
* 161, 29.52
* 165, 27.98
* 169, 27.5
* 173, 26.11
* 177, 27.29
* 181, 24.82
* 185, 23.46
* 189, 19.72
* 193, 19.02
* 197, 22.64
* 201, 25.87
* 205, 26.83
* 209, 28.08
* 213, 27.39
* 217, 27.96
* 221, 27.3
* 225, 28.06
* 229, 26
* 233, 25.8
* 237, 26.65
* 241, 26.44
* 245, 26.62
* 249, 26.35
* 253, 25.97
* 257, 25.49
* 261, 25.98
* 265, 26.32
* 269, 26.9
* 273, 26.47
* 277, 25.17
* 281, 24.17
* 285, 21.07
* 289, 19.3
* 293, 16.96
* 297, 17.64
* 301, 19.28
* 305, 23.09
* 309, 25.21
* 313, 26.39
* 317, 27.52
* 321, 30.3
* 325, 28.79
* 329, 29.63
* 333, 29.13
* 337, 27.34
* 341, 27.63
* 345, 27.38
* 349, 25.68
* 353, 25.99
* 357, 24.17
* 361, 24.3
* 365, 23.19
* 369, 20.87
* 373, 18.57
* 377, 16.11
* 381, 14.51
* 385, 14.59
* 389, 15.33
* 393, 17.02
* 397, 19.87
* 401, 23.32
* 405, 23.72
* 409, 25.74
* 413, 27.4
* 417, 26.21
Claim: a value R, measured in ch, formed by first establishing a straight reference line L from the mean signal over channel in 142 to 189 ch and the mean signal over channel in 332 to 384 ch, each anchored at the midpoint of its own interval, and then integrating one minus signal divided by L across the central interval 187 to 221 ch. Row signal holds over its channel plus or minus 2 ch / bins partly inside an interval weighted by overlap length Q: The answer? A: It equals 2.2 ch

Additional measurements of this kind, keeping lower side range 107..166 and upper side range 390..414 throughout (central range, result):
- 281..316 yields 5.3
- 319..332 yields -2.6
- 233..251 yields 0.4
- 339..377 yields -0.2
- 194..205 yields 1.5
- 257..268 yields 0.1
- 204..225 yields 0.1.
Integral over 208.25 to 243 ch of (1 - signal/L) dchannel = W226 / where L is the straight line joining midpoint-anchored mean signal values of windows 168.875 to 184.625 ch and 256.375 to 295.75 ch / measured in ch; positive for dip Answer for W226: -3.1 ch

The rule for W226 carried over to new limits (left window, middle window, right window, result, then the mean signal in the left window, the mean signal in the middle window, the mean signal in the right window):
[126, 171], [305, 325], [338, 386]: -2.8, 29.4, 27.1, 22.2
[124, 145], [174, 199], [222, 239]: 4.7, 30.1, 23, 26.7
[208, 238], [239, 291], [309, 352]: 4.4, 27.1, 25.1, 27.8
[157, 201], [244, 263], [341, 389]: -2.0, 25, 26.1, 21.4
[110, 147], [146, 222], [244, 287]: 5.7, 30.5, 26.3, 25.5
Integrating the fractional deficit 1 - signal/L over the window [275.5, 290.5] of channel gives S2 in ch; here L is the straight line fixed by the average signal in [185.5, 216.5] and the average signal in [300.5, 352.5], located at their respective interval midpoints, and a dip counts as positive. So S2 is 2.1 ch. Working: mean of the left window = 24.4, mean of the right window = 26.9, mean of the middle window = 22.4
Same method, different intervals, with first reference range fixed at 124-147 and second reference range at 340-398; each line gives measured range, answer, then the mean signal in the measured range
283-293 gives 1.9 ch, 19.5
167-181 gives 1.0 ch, 26.7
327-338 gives -3.2 ch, 28.8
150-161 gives 0.0 ch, 29.4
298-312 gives 0.6 ch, 22.5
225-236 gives 0.0 ch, 26.4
